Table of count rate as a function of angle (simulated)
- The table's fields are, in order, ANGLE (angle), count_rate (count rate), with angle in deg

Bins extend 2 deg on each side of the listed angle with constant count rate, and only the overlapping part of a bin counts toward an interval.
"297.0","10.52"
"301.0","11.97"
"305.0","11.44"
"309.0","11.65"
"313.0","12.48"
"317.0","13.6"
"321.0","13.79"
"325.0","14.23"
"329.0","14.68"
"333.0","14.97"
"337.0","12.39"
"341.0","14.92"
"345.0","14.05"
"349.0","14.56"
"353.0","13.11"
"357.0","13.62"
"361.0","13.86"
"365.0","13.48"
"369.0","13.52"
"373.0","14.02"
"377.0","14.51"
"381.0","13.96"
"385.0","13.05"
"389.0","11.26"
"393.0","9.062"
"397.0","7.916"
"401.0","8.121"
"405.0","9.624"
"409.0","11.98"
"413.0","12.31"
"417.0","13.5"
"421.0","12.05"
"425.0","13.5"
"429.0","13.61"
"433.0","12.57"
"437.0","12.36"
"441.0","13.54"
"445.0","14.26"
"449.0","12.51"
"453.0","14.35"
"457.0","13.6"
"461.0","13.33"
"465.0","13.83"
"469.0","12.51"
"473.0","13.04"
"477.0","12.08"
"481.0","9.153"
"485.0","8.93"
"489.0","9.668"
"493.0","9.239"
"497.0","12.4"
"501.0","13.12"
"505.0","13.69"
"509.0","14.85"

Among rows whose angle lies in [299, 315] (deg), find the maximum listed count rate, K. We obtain 12.48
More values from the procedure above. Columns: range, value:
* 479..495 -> 9.668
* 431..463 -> 14.35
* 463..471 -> 13.83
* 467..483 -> 13.04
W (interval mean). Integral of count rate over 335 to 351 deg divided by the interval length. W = 14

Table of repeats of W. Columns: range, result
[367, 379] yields 14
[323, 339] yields 14.1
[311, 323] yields 13.3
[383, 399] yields 10.3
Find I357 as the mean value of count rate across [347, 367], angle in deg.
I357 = 13.7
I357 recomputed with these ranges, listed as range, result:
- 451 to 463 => 13.8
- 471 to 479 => 12.6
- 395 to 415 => 9.99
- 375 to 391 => 13.2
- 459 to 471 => 13.2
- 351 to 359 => 13.4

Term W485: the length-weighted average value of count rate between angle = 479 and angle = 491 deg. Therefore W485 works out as 9.25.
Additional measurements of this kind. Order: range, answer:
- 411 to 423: 12.6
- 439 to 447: 13.9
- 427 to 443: 13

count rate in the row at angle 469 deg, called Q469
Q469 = 12.51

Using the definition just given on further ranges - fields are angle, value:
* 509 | 14.85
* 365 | 13.48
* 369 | 13.52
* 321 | 13.79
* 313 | 12.48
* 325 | 14.23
